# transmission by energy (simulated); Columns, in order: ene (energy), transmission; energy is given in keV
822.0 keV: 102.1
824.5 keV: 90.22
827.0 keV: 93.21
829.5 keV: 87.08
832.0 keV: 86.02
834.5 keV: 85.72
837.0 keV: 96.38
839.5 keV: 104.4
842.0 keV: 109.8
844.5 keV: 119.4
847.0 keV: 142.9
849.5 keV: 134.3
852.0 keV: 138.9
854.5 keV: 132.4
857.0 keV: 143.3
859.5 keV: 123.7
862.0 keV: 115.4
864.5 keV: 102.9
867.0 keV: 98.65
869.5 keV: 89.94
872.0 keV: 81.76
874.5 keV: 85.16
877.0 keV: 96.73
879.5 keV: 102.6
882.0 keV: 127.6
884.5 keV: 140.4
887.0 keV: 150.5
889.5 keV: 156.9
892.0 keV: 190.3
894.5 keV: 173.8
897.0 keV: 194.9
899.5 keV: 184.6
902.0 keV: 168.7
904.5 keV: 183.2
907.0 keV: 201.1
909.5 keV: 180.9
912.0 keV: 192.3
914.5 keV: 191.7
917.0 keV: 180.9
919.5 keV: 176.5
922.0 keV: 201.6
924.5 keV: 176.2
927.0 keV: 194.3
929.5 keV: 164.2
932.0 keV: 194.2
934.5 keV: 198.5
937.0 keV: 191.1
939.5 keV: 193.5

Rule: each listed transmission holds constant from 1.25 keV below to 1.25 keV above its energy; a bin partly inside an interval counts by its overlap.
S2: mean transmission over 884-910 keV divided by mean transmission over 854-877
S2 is 1.65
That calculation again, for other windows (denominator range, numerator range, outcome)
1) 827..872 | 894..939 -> 1.68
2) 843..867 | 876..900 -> 1.20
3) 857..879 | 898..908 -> 1.81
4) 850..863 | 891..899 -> 1.42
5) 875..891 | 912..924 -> 1.46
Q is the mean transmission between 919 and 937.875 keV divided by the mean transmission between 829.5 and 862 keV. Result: 1.6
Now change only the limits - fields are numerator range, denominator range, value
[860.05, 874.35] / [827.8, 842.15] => 1.05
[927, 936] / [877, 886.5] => 1.53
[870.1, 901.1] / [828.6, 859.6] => 1.21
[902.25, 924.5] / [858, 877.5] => 1.87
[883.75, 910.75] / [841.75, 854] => 1.34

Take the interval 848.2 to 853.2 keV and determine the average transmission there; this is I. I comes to 137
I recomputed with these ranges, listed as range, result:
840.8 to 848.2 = 124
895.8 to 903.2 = 183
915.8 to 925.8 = 184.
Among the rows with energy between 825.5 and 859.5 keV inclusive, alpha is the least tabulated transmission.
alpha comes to 85.72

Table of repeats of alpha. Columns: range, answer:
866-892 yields 81.76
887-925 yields 150.5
